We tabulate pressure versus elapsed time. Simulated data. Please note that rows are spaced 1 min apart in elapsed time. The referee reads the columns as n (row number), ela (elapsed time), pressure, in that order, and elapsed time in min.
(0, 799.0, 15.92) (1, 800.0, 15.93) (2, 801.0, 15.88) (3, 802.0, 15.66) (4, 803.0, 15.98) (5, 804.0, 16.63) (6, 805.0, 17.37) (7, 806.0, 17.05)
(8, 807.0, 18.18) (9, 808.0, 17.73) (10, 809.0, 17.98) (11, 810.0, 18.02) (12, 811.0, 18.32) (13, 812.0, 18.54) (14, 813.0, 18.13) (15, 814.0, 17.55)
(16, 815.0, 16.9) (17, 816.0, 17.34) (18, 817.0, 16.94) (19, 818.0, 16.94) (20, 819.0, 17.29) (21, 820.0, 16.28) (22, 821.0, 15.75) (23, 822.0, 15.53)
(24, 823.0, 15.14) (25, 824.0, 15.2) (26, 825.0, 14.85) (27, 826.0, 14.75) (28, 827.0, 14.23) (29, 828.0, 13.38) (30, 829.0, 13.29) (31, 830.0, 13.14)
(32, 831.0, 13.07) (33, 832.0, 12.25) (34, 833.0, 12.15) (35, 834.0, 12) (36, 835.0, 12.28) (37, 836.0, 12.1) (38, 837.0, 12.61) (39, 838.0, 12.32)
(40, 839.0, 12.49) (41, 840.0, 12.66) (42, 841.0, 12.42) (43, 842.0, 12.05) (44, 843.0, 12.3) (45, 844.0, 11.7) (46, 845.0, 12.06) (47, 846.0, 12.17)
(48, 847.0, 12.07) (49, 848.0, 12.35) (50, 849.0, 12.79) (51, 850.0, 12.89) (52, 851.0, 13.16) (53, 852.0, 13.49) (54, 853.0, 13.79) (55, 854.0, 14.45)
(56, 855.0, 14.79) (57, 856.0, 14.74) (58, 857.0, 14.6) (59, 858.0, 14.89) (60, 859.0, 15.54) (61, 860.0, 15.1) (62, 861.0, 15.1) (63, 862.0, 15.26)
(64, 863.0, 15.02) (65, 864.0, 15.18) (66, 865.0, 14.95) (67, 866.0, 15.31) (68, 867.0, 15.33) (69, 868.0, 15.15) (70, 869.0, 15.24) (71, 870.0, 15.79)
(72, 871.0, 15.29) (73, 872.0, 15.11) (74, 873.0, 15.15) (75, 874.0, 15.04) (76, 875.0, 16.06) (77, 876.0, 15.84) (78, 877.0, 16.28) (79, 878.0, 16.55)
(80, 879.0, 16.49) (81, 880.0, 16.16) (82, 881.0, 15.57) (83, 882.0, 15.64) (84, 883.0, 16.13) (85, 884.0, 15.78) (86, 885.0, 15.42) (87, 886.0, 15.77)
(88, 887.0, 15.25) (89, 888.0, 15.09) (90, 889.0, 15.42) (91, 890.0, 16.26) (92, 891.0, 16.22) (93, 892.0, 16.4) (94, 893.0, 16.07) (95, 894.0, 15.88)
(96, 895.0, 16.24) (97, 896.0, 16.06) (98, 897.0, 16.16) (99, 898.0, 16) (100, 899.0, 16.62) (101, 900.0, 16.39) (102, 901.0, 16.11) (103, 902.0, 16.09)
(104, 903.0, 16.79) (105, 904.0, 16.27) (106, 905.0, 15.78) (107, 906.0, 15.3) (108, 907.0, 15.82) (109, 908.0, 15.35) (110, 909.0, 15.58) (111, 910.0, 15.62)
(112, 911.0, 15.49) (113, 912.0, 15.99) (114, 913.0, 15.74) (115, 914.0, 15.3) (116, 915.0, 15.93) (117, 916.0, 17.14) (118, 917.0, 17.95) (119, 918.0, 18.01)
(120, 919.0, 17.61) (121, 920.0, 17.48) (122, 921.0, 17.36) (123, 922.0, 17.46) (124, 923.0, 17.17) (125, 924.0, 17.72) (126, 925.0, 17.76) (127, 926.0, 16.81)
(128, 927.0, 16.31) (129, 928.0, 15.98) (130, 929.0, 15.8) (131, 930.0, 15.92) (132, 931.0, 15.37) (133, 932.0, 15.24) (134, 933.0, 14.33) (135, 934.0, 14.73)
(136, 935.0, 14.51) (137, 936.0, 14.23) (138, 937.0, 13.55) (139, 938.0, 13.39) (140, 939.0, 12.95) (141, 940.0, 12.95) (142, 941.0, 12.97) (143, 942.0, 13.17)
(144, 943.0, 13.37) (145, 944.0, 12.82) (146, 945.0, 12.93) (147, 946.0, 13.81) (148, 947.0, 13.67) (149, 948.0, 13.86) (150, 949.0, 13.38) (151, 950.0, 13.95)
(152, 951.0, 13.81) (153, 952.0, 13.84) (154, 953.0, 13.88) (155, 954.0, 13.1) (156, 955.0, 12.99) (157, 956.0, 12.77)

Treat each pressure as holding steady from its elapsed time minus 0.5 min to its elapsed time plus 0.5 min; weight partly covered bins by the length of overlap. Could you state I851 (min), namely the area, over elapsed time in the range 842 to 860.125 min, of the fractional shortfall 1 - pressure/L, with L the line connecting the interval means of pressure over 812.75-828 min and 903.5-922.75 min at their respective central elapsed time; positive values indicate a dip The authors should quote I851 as 3.1 min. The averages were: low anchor 16.1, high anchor 16.4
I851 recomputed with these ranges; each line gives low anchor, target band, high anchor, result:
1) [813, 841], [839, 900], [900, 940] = 1.0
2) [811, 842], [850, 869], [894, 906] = 0.7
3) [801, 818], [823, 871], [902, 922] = 9.3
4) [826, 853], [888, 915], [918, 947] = -3.1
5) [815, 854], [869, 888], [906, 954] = -1.8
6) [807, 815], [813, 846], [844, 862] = 4.3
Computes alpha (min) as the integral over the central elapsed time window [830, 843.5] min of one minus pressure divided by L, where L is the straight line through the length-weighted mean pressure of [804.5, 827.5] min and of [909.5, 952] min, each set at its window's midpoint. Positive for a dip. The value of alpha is 3.4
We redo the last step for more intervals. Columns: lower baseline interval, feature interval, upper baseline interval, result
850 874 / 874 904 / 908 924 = -0.5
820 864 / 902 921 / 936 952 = -4.0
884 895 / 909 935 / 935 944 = -3.9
